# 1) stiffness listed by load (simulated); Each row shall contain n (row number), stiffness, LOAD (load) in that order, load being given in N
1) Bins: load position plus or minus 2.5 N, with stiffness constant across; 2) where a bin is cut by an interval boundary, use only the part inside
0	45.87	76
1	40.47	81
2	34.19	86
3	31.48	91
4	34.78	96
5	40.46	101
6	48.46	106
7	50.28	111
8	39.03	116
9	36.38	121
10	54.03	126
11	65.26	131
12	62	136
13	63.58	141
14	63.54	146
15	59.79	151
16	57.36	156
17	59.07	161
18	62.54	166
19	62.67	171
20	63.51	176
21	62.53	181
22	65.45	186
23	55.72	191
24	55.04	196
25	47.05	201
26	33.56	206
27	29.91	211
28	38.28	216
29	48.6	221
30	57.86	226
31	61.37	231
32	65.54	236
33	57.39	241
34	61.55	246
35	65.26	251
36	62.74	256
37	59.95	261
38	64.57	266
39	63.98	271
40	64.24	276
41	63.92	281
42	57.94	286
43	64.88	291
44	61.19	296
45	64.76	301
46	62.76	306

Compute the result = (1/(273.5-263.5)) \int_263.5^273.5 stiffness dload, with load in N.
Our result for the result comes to 64.3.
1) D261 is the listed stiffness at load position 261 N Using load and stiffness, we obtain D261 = 59.95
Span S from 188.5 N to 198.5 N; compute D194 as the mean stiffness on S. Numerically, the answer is 55.4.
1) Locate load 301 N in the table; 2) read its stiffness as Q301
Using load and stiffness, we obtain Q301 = 64.76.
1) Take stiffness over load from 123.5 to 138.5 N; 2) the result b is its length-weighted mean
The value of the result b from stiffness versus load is 60.4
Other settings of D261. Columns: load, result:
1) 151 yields 59.79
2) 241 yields 57.39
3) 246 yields 61.55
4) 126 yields 54.03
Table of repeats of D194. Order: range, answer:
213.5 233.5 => 51.5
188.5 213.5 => 44.3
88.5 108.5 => 38.8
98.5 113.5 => 46.4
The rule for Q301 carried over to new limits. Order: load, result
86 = 34.19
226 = 57.86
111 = 50.28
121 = 36.38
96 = 34.78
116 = 39.03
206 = 33.56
